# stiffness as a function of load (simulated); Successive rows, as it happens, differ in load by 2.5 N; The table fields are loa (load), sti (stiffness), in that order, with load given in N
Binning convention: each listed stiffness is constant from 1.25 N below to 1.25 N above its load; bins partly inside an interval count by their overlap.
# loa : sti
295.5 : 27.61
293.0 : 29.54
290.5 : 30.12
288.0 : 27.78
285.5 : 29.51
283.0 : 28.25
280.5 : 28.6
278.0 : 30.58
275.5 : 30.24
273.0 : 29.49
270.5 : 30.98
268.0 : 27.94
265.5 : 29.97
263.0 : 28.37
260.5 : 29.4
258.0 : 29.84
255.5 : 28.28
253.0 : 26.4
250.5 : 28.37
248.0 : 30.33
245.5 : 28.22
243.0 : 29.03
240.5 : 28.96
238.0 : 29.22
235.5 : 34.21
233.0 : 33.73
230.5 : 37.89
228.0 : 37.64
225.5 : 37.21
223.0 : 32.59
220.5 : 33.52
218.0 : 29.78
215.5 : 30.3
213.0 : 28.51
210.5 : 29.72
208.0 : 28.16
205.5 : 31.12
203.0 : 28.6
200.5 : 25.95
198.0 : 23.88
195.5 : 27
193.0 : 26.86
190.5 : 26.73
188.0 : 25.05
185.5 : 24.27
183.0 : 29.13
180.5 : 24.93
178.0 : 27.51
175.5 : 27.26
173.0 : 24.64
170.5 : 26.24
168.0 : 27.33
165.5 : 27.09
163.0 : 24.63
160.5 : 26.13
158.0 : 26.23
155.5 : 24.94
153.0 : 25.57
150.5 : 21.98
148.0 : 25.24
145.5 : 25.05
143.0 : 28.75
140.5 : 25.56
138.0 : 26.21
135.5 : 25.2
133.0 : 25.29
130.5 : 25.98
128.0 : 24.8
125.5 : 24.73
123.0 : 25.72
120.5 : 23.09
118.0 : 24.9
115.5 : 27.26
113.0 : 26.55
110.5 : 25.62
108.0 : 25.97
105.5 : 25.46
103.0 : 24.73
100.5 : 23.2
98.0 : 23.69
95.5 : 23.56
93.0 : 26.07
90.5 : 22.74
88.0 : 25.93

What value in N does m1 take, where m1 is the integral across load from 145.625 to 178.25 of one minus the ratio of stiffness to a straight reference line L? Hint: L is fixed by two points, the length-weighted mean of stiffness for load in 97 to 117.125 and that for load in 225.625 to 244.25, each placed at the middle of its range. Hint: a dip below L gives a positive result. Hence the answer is 3.5 N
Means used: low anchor 25.3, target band 25.7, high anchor 33.2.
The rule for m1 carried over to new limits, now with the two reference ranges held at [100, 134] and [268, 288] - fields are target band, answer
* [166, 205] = 0.8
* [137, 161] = 0.5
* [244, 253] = 0.0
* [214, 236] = -4.7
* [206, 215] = -0.5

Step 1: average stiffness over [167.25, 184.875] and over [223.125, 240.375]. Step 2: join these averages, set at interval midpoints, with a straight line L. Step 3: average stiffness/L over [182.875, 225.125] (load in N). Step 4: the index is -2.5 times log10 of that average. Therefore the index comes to 0.08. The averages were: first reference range 26.6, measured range 28.5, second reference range 34.4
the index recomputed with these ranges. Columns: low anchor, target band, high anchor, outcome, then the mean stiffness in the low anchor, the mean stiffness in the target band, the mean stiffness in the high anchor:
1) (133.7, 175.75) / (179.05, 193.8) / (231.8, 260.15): 0.04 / 25.7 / 26.2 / 29.7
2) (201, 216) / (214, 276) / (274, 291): -0.06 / 29.2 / 30.9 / 29.3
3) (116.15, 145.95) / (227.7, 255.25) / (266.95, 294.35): -0.10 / 25.5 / 30.9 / 29.4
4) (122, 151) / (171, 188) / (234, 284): 0.03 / 25.5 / 26.2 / 29.4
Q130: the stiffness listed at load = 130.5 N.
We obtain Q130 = 25.98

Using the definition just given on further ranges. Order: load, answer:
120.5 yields 23.09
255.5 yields 28.28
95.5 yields 23.56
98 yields 23.69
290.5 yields 30.12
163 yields 24.63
